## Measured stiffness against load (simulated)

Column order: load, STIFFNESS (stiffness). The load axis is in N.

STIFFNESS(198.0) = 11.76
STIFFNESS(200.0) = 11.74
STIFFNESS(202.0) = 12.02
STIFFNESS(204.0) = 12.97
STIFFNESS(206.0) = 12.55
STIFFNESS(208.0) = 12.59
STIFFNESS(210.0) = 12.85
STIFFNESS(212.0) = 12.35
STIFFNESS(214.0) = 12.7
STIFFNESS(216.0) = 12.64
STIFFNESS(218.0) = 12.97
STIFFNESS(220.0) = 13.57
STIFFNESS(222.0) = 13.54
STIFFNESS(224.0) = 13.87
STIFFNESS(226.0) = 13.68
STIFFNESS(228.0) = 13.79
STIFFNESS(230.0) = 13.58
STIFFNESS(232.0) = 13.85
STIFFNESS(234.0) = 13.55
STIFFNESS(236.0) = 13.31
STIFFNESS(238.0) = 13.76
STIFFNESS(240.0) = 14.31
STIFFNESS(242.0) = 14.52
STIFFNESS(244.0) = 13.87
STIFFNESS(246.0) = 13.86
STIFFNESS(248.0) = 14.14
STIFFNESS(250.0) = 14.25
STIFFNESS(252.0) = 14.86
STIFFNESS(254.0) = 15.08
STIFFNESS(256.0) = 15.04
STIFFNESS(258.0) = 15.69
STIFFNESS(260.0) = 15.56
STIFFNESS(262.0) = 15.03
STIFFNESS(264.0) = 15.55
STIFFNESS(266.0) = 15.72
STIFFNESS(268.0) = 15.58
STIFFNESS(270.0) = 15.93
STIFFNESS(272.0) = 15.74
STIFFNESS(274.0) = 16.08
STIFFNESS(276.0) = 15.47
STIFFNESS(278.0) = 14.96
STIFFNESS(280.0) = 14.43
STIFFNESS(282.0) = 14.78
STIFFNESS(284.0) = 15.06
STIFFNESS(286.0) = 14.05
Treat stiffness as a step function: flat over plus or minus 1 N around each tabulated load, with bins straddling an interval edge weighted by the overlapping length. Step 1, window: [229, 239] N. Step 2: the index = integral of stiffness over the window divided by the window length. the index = 13.6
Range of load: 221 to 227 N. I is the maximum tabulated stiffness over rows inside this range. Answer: 13.87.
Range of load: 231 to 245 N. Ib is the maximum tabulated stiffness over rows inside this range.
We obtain 14.52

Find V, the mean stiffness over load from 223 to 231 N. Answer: 13.7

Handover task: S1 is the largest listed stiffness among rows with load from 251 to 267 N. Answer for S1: 15.72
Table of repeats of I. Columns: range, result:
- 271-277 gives 16.08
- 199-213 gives 12.97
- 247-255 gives 15.08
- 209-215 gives 12.85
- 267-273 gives 15.93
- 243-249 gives 14.14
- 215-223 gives 13.57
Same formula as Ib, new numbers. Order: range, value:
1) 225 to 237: 13.85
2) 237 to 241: 14.31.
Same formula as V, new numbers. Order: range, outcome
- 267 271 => 15.8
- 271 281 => 15.3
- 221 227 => 13.7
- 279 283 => 14.6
